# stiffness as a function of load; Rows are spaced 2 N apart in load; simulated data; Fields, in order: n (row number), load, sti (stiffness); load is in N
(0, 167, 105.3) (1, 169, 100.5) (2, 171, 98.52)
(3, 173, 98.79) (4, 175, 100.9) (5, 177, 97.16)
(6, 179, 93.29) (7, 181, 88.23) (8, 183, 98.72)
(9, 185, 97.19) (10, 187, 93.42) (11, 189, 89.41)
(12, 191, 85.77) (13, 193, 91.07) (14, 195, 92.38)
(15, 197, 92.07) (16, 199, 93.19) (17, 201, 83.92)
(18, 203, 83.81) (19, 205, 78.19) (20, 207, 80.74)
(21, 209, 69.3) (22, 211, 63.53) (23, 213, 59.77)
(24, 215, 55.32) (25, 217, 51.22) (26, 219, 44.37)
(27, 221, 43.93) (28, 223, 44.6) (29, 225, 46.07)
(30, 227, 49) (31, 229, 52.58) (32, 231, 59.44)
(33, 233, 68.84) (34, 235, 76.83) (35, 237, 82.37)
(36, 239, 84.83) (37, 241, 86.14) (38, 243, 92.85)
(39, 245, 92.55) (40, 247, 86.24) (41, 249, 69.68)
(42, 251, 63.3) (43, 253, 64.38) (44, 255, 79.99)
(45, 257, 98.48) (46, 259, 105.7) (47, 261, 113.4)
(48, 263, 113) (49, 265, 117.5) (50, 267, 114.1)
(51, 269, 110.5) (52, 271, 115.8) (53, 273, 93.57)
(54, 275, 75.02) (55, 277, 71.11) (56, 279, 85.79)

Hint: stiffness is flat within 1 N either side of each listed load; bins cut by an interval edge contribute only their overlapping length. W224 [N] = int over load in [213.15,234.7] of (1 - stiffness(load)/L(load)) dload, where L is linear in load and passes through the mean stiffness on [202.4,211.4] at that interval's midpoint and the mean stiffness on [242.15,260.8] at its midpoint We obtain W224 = 7.2 N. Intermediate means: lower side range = 75.5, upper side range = 84.9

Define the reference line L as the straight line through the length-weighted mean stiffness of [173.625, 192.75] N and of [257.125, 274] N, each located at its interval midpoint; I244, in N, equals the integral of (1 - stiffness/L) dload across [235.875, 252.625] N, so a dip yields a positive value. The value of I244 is 3.8 N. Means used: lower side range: 93.8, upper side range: 110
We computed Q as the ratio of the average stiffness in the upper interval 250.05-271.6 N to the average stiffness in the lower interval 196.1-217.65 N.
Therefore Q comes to 1.3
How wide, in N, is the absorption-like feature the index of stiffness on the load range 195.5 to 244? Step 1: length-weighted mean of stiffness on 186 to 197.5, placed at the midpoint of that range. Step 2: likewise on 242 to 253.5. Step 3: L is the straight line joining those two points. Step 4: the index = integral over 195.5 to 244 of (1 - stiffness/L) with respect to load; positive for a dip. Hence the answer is 9.1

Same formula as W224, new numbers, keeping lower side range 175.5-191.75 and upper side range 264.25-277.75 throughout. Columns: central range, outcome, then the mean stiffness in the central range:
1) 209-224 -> 6.7 N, 53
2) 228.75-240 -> 2.9 N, 72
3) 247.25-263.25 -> 1.9 N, 87.2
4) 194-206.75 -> 1.0 N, 86.9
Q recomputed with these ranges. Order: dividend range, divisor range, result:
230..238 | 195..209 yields 0.85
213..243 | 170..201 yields 0.66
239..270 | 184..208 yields 1.06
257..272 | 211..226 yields 2.23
